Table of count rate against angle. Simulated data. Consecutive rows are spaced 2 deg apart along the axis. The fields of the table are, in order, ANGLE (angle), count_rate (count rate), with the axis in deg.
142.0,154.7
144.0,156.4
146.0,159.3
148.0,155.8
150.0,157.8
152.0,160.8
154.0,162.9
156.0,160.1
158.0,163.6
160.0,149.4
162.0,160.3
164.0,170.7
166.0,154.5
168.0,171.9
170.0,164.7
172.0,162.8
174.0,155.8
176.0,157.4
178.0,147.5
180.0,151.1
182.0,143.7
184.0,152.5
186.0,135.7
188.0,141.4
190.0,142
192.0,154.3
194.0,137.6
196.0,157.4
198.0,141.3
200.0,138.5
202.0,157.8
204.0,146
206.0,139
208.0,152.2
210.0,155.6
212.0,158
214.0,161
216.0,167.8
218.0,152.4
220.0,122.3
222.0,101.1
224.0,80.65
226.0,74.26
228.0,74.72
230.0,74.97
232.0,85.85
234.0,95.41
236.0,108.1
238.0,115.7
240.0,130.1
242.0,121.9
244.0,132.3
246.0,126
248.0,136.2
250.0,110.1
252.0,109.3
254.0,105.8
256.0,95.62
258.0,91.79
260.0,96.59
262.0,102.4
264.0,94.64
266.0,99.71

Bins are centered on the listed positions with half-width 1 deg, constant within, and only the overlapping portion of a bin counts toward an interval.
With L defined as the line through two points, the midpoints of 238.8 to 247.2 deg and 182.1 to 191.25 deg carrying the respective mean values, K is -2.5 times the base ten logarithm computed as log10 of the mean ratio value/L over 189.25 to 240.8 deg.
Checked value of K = 0.07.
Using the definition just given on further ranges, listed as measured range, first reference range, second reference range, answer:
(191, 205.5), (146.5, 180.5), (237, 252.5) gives -0.03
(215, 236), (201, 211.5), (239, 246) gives 0.32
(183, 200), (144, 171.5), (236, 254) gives 0.00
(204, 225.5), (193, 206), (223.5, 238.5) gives -0.16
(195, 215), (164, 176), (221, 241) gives -0.22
